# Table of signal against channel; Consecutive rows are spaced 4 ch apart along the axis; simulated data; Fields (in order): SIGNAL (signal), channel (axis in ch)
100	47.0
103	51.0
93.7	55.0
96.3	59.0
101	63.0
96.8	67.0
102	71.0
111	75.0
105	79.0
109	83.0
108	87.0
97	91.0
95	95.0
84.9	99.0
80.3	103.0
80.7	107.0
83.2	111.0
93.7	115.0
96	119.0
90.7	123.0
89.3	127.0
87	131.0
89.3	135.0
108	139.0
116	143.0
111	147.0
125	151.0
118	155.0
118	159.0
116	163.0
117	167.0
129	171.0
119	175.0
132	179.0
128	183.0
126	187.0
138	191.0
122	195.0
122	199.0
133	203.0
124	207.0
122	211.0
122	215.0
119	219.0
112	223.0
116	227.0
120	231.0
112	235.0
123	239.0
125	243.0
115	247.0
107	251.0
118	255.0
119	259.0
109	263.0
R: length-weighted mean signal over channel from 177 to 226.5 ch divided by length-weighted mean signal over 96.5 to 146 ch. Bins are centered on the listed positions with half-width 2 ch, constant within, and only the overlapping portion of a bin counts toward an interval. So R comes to 1.4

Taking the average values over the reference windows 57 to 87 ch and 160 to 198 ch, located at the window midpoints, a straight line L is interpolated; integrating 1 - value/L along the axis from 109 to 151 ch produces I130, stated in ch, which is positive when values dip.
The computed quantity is 6.4 ch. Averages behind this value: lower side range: 103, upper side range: 125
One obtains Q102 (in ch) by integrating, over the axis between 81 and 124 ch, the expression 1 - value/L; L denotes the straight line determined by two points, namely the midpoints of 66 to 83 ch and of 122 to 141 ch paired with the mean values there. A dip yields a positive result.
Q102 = 2.8 ch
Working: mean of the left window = 105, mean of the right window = 93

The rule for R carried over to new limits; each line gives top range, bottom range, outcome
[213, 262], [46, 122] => 1.21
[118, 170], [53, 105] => 1.09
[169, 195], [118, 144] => 1.34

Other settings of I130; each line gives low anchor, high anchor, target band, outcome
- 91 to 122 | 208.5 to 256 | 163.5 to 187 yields -4.5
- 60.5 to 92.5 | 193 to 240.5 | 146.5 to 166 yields -0.8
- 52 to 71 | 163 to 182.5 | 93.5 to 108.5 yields 3.1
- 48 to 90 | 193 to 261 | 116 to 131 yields 2.3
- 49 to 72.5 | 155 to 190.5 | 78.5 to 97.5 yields 0.5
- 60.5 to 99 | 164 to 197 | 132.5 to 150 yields 1.5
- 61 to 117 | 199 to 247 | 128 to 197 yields -4.7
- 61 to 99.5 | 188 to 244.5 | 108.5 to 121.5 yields 2.0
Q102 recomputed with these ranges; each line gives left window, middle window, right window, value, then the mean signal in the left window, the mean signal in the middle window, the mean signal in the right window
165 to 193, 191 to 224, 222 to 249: -0.2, 127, 123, 118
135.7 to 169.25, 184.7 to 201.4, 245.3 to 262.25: -1.8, 115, 127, 114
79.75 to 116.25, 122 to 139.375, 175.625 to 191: 2.5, 92.8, 91.6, 129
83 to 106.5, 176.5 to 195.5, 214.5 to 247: -3.3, 93.6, 130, 118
